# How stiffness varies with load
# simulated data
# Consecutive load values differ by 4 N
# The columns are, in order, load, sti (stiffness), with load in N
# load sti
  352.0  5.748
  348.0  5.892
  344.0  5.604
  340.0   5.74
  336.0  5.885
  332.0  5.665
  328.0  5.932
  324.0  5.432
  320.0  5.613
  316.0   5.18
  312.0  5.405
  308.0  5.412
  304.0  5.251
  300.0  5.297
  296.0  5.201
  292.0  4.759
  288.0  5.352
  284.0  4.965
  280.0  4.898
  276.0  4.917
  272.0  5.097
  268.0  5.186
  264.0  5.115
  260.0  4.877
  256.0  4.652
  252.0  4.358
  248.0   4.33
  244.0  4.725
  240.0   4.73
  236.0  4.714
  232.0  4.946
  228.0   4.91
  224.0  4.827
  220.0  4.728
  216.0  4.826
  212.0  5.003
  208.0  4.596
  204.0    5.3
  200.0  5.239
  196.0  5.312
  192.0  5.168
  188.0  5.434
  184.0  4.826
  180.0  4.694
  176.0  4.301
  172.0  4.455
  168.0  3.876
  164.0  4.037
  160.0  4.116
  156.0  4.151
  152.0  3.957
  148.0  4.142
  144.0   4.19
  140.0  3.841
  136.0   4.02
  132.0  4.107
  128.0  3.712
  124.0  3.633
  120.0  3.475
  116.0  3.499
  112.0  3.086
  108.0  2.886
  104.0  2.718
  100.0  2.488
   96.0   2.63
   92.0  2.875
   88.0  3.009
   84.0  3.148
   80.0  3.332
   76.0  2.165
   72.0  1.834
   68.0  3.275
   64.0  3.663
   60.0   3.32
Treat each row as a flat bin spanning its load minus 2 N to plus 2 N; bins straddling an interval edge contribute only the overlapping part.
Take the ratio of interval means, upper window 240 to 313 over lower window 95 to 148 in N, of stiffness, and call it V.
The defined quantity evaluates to 1.4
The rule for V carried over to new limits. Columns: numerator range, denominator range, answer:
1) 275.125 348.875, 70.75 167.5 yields 1.59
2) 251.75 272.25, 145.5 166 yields 1.20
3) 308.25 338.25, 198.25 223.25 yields 1.13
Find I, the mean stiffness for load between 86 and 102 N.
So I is 2.75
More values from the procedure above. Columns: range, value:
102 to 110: 2.8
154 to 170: 4.04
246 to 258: 4.45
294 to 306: 5.25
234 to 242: 4.72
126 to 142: 3.92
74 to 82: 2.75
